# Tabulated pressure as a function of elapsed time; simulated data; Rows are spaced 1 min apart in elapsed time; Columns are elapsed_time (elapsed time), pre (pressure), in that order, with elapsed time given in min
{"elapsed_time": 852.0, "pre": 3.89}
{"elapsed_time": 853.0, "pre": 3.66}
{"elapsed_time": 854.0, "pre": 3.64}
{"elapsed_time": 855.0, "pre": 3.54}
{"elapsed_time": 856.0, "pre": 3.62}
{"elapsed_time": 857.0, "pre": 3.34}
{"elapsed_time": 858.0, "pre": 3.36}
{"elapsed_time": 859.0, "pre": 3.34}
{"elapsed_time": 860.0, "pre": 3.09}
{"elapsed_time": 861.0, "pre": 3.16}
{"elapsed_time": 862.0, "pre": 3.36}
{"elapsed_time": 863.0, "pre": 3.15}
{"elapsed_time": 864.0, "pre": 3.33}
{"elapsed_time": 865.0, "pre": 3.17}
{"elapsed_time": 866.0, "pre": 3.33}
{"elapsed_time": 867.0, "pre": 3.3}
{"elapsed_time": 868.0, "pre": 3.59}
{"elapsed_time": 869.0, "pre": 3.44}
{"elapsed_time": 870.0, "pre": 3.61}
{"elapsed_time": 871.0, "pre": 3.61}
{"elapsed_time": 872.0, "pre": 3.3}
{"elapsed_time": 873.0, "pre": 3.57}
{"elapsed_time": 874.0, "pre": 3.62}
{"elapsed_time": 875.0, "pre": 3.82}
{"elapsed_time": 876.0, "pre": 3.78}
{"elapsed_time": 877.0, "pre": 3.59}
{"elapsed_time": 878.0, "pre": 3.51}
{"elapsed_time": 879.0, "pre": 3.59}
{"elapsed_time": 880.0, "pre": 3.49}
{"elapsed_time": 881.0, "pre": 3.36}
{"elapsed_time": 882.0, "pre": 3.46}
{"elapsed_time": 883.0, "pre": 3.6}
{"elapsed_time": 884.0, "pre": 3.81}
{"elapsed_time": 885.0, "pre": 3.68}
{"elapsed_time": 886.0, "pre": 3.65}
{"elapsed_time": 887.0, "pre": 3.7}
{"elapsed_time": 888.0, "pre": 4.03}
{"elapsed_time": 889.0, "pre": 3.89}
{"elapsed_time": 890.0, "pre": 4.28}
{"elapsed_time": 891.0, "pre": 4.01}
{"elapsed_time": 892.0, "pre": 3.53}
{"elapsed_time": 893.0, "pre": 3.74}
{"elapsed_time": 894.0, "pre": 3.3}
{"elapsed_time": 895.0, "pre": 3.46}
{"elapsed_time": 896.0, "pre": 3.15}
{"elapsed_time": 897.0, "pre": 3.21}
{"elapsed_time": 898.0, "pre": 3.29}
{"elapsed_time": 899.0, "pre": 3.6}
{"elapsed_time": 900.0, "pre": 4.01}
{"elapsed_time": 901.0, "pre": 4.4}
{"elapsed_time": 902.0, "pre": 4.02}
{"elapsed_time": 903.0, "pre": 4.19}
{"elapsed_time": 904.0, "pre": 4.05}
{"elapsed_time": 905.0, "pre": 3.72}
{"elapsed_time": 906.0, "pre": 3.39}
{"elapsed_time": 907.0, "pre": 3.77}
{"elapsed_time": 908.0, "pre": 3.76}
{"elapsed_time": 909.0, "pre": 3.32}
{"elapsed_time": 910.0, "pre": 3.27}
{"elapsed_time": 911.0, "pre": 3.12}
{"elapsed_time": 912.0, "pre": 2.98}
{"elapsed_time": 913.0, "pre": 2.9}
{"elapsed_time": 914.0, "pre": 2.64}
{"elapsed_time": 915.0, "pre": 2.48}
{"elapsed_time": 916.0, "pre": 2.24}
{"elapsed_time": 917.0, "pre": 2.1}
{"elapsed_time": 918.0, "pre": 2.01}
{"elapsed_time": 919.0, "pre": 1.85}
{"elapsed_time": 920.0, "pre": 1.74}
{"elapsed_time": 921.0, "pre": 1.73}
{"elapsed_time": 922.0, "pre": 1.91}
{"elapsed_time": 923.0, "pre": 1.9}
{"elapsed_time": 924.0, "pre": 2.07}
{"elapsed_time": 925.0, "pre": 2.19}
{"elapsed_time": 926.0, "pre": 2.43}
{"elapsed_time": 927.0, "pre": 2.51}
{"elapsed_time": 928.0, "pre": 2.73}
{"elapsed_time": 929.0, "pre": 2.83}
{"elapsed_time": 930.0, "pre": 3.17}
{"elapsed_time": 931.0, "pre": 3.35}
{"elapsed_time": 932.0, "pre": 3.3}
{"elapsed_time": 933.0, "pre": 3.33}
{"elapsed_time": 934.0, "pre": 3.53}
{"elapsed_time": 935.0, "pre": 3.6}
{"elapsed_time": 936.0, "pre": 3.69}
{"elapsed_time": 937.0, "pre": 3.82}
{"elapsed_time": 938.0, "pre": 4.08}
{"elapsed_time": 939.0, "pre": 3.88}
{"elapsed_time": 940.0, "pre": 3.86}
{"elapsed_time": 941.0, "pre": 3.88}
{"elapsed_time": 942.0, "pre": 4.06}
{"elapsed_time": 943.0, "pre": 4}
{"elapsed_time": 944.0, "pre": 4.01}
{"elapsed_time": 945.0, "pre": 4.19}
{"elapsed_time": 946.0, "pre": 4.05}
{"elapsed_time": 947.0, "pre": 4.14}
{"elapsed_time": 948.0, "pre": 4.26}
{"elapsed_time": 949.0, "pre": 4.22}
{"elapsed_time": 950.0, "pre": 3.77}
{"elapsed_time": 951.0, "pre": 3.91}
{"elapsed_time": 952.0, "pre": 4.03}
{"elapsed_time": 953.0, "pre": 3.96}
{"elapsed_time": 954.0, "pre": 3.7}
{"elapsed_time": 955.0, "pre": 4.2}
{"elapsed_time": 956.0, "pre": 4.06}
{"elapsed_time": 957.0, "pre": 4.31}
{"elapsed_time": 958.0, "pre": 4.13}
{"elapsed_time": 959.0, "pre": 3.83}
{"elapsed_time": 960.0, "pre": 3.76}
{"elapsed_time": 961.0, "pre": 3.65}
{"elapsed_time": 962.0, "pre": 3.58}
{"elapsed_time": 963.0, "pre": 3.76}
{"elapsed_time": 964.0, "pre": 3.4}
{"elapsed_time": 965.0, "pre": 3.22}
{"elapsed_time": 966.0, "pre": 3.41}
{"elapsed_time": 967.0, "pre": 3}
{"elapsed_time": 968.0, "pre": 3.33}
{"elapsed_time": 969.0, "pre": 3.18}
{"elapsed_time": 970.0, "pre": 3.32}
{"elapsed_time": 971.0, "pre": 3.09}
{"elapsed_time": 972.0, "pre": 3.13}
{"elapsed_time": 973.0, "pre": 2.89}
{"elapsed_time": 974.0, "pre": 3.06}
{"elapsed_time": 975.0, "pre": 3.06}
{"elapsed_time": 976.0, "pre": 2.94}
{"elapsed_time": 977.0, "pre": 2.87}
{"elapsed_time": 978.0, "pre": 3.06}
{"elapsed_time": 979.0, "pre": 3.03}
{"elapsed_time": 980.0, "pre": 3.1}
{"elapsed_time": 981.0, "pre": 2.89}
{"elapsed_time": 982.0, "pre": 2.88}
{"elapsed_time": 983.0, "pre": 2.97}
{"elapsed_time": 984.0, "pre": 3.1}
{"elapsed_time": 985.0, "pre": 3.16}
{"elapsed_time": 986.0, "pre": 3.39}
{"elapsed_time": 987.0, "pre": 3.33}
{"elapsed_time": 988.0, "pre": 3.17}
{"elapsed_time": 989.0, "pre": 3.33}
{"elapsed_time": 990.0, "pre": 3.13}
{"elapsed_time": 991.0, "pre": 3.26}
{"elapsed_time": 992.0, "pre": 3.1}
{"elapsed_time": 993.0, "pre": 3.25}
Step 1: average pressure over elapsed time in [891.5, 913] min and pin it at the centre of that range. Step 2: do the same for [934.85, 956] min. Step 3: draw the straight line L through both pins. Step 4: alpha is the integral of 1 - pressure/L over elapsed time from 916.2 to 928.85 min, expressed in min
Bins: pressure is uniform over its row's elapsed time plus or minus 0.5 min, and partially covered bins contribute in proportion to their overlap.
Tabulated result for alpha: 5.5 min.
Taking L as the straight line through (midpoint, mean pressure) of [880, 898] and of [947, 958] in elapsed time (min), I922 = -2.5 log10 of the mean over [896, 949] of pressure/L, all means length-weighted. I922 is 0.18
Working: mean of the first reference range 3.62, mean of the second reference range 4.05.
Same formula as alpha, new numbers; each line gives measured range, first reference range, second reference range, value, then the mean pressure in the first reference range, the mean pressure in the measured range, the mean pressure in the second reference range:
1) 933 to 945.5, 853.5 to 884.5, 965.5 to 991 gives -2.4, 3.47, 3.86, 3.12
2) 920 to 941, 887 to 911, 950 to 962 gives 4.6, 3.7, 2.99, 3.93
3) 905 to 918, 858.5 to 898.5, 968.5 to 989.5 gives 1.5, 3.52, 2.99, 3.09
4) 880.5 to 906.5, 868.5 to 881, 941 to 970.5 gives -0.6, 3.57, 3.71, 3.81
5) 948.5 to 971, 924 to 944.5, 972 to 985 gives -3.8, 3.38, 3.7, 3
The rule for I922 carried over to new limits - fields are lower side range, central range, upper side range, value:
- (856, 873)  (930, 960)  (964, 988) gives -0.22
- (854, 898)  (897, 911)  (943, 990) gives -0.06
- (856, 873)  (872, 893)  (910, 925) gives -0.23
